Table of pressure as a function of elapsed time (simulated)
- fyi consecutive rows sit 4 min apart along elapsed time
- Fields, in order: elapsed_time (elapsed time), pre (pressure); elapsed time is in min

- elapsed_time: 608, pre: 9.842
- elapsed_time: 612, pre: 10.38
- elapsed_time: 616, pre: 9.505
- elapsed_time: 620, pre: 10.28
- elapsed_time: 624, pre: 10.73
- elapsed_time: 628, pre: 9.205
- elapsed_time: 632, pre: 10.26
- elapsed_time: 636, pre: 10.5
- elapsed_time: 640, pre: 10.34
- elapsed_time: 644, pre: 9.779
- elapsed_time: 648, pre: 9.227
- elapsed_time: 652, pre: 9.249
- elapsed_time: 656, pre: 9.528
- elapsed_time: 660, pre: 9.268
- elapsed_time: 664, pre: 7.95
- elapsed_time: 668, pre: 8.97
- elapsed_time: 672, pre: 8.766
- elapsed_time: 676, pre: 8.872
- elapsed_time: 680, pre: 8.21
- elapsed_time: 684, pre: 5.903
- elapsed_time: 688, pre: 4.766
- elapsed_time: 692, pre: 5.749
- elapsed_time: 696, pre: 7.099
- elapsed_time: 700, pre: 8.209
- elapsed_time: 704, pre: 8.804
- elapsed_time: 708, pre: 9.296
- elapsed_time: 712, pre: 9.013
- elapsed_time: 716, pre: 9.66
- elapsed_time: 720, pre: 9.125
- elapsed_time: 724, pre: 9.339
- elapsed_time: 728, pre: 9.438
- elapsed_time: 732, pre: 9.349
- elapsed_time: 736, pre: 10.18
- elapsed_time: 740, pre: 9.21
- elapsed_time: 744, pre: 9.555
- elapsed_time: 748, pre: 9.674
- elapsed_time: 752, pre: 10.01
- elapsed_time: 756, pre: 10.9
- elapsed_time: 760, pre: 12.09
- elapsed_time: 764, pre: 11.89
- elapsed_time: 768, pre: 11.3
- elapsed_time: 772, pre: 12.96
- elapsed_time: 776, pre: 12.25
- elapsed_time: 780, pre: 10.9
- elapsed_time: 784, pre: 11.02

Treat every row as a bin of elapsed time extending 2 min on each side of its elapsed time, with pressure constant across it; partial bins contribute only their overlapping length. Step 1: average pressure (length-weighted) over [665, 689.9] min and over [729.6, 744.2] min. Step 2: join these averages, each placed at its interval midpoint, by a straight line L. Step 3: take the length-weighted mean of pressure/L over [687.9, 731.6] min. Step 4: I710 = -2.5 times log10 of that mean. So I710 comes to 0.04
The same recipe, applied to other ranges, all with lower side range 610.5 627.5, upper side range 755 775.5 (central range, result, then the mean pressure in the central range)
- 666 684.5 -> 0.28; 8.33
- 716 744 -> 0.21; 9.46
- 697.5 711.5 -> 0.27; 8.74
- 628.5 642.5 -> 0.01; 10.2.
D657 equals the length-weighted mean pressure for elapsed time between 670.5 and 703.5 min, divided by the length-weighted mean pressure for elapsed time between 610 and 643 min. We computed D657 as 0.71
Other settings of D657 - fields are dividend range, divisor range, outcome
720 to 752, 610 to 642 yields 0.94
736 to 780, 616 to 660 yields 1.11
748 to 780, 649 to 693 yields 1.43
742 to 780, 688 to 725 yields 1.35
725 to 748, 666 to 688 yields 1.22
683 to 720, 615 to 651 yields 0.78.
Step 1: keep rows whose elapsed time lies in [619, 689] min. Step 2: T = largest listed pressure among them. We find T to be 10.73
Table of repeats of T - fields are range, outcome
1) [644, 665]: 9.779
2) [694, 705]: 8.804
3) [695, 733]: 9.66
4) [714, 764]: 12.09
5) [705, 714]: 9.296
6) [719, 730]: 9.438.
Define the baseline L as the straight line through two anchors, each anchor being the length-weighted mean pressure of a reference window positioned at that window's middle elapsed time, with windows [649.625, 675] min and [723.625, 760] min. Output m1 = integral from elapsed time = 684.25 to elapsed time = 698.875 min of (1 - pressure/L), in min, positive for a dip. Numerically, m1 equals 5.2 min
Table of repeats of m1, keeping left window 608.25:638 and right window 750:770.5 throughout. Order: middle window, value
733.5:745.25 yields 1.5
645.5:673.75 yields 3.8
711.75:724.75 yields 1.9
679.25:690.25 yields 4.7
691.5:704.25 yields 3.9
